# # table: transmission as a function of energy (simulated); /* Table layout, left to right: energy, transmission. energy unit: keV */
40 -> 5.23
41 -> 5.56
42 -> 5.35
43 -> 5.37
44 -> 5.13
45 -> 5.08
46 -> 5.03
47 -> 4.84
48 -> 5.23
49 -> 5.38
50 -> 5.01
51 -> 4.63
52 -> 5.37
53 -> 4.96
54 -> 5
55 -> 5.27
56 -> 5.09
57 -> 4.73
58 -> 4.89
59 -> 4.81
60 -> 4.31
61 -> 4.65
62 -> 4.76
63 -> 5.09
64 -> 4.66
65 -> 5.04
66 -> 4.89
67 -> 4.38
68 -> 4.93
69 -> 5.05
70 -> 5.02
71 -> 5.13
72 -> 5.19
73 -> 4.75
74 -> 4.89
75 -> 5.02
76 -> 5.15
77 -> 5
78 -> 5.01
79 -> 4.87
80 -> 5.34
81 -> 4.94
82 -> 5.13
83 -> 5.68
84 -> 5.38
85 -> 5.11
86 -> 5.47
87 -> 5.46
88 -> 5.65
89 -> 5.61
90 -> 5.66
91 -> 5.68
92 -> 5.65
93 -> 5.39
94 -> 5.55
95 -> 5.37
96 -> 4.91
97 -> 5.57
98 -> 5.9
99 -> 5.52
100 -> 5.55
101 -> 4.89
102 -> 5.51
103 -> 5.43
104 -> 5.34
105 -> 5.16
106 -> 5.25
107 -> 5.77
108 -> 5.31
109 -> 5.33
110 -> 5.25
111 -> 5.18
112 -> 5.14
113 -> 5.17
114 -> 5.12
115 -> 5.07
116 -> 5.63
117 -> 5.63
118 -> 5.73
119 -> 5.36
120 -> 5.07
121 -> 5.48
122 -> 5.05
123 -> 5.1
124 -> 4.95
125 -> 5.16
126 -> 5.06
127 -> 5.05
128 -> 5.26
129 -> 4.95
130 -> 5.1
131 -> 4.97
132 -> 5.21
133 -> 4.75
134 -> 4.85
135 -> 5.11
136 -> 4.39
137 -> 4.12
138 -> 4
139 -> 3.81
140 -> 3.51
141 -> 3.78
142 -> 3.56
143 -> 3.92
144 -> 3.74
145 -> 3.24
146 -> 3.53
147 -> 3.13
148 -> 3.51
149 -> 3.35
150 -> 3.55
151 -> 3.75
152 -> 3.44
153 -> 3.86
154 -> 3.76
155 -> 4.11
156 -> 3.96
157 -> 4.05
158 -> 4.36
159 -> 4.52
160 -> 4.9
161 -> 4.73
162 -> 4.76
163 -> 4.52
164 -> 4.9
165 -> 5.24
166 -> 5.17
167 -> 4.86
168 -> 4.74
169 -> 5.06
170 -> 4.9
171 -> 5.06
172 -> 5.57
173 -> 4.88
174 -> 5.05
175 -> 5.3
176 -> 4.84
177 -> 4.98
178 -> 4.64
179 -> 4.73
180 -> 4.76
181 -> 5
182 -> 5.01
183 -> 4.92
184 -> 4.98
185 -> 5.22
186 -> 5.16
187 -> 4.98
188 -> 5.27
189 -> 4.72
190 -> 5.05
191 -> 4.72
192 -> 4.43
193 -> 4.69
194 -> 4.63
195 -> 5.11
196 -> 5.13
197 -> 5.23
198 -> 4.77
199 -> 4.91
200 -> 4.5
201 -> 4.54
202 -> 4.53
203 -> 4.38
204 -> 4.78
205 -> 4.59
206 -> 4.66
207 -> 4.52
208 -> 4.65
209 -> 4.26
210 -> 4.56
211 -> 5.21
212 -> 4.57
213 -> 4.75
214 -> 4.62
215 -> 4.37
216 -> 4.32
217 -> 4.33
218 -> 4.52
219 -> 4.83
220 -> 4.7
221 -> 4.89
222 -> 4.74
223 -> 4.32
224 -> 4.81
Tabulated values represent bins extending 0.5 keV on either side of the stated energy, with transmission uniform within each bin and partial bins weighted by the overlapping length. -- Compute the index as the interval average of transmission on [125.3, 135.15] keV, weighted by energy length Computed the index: 5.03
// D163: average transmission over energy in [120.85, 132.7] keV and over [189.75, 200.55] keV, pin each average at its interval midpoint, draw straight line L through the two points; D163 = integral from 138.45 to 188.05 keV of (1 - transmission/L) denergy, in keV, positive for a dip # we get 5.0 keV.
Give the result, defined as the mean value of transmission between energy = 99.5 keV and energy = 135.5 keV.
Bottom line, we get 5.22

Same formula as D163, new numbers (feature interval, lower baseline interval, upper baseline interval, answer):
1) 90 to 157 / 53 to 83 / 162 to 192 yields 2.3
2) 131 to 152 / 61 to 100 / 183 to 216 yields 4.3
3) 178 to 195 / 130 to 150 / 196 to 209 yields -1.4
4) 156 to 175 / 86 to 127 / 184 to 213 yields 0.6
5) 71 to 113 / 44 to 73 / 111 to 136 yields -2.2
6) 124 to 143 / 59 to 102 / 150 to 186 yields 1.2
